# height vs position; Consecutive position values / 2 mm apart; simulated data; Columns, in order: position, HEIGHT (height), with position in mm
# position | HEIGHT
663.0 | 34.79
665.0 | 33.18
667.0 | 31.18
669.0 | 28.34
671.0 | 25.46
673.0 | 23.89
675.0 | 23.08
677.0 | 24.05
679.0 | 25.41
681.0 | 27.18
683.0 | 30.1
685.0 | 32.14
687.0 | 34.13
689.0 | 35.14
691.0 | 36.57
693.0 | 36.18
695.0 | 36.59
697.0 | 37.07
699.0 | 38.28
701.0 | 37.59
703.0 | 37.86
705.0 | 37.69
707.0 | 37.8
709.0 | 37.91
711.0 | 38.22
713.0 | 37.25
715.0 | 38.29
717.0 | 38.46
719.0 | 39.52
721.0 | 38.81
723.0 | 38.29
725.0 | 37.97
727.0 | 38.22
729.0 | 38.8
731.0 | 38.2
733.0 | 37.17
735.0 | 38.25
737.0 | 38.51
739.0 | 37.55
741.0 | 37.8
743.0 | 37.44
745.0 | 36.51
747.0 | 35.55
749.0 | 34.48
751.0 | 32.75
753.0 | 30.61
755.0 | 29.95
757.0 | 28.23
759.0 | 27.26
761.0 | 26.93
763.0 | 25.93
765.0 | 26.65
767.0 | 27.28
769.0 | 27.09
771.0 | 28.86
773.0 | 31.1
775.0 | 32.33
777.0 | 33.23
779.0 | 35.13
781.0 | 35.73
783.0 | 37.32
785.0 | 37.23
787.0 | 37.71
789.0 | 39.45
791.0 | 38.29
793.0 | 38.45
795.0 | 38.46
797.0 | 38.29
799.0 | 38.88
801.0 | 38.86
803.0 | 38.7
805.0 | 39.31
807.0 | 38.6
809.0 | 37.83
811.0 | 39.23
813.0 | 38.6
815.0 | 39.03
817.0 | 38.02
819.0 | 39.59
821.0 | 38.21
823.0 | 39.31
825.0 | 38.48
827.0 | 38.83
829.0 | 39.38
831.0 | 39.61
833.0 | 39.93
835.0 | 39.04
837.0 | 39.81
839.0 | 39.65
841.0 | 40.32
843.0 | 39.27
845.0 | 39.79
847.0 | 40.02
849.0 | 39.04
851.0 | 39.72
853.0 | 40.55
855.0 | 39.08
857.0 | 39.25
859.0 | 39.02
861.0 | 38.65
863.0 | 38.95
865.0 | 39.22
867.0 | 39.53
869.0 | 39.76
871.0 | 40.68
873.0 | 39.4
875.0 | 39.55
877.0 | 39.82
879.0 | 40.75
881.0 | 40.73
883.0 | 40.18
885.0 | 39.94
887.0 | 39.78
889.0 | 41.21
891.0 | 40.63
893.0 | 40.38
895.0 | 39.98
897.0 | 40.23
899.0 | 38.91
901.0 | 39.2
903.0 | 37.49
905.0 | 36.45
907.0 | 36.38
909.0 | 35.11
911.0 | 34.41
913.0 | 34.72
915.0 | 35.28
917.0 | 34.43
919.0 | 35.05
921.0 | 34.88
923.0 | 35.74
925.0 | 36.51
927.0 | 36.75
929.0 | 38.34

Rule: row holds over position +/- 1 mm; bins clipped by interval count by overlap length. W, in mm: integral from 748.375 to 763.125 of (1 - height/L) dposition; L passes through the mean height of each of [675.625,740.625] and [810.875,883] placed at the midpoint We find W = 3.0 mm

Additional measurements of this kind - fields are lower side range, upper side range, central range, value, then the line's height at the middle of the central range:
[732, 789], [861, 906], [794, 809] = -1.4 mm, 35.3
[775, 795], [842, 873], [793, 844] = -1.3 mm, 38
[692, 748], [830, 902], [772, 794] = 1.5 mm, 38.6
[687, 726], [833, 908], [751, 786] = 7.0 mm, 38.3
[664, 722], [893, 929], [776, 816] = -3.2 mm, 35.1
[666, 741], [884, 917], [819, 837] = -1.1 mm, 36.8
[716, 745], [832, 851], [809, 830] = 0.3 mm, 39.4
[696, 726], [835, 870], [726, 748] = 0.4 mm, 38.3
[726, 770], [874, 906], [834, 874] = -1.6 mm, 38.1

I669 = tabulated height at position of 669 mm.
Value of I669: 28.34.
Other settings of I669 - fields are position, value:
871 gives 40.68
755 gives 29.95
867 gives 39.53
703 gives 37.86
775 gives 32.33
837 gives 39.81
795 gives 38.46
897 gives 40.23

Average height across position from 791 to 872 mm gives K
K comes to 39.2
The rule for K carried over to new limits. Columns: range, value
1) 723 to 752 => 37.1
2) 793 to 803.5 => 38.6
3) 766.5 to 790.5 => 33.8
